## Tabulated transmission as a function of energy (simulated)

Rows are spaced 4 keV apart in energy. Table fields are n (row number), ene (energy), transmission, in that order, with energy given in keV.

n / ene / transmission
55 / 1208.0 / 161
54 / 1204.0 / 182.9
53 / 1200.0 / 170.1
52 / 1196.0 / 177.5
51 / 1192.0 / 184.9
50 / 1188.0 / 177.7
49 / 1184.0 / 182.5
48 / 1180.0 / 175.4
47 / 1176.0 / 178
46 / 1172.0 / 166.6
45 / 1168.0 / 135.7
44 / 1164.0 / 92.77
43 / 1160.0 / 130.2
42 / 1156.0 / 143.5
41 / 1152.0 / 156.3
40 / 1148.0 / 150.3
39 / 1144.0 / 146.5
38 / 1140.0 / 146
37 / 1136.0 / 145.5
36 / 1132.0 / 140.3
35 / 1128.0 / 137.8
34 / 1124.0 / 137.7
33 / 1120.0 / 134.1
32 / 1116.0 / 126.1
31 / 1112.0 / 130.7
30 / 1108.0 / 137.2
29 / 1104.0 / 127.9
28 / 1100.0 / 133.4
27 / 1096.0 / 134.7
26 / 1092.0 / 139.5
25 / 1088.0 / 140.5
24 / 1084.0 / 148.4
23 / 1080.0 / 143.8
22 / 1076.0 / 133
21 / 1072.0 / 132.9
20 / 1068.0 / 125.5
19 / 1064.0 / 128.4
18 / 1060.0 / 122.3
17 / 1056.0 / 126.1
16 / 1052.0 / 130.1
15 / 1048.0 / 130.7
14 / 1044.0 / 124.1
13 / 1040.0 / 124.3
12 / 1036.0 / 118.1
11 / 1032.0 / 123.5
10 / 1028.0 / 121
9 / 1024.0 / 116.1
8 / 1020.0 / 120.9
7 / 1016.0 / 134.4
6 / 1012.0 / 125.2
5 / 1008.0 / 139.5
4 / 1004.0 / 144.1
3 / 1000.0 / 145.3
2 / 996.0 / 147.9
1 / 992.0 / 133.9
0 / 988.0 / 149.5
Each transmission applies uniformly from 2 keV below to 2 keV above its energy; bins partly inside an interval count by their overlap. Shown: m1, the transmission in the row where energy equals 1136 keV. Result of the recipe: 145.5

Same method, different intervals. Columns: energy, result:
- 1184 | 182.5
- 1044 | 124.1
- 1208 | 161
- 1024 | 116.1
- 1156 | 143.5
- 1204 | 182.9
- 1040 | 124.3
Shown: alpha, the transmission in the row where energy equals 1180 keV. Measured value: 175.4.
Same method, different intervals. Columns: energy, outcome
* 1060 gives 122.3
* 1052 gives 130.1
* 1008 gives 139.5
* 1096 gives 134.7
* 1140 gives 146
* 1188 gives 177.7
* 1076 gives 133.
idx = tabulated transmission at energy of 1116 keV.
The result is 126.1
